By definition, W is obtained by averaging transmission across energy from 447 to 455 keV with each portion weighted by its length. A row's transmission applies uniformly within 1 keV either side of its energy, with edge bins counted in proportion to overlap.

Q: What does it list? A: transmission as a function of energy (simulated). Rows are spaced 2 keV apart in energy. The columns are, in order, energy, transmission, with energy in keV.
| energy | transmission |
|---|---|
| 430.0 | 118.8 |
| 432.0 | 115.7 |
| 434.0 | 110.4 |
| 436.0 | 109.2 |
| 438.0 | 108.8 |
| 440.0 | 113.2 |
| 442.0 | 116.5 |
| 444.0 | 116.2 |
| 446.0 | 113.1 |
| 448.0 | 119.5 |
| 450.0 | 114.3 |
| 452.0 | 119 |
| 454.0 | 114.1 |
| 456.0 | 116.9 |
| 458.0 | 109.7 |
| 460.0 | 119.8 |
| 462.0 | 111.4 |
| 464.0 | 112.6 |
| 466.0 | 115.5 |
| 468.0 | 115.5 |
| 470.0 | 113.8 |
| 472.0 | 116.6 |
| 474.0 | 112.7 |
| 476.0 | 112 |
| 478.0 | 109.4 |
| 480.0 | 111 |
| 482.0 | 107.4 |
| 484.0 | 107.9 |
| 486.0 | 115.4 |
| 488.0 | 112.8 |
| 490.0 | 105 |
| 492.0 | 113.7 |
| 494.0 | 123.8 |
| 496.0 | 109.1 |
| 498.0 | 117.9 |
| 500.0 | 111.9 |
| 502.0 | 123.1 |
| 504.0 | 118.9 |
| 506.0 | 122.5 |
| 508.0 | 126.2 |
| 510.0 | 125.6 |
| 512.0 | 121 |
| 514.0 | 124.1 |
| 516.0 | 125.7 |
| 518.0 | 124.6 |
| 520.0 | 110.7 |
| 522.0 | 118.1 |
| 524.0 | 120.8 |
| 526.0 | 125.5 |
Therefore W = 117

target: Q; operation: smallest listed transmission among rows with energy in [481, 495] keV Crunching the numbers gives 105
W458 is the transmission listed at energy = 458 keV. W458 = 109.7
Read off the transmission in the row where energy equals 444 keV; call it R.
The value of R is 116.2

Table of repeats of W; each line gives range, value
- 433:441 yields 110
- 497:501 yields 115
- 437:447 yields 114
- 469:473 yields 115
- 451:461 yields 116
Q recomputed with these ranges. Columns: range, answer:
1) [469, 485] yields 107.4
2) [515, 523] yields 110.7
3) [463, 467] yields 112.6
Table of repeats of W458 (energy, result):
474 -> 112.7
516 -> 125.7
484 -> 107.9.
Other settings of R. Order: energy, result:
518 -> 124.6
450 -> 114.3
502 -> 123.1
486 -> 115.4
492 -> 113.7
